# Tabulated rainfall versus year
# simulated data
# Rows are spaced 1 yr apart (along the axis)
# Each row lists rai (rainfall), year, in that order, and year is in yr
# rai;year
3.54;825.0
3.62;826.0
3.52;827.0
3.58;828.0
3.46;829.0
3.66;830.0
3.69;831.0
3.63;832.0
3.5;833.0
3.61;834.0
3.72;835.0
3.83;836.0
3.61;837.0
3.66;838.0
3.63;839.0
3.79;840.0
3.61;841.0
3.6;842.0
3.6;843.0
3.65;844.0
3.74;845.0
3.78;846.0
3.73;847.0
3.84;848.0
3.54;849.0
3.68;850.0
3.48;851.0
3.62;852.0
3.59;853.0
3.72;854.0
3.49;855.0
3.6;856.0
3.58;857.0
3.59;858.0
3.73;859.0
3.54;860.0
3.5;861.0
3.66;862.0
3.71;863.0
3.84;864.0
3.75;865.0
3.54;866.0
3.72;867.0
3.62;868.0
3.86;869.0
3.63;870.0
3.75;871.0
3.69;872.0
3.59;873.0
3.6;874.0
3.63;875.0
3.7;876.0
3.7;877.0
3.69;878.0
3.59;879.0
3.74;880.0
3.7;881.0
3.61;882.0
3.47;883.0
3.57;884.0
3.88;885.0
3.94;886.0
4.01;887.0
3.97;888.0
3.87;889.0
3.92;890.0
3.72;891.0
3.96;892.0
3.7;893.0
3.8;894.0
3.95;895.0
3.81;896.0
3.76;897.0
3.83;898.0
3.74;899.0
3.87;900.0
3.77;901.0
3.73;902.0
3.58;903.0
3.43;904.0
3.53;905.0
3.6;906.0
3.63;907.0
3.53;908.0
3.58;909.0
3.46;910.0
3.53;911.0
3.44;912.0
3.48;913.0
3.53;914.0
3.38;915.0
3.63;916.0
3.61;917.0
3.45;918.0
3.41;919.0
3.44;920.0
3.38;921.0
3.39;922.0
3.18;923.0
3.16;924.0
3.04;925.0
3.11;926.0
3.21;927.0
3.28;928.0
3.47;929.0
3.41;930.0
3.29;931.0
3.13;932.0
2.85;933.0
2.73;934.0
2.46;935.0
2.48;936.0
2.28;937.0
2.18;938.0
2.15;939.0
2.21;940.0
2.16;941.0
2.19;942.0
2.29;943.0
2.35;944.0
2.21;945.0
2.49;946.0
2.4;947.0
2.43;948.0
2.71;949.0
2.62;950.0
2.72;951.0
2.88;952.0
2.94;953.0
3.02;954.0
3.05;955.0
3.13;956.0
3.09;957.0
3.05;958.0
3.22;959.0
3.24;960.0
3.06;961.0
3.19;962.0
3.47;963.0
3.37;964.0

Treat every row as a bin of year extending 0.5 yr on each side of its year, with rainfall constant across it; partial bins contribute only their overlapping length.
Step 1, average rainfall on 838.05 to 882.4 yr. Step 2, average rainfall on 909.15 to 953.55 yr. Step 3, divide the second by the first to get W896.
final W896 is 0.8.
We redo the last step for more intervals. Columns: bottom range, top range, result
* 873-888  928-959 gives 0.73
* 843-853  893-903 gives 1.03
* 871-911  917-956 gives 0.76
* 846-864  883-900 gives 1.05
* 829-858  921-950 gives 0.75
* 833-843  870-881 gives 1.00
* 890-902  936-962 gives 0.70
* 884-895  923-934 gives 0.82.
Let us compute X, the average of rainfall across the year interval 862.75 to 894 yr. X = 3.73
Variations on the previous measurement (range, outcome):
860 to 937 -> 3.54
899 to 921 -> 3.55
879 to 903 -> 3.79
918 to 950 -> 2.8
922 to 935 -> 3.14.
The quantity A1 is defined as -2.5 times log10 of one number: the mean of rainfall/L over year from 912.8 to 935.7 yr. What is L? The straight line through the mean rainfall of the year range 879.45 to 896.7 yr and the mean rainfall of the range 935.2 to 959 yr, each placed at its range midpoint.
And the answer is -0.07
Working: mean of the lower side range 3.8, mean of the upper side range 2.58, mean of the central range 3.25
